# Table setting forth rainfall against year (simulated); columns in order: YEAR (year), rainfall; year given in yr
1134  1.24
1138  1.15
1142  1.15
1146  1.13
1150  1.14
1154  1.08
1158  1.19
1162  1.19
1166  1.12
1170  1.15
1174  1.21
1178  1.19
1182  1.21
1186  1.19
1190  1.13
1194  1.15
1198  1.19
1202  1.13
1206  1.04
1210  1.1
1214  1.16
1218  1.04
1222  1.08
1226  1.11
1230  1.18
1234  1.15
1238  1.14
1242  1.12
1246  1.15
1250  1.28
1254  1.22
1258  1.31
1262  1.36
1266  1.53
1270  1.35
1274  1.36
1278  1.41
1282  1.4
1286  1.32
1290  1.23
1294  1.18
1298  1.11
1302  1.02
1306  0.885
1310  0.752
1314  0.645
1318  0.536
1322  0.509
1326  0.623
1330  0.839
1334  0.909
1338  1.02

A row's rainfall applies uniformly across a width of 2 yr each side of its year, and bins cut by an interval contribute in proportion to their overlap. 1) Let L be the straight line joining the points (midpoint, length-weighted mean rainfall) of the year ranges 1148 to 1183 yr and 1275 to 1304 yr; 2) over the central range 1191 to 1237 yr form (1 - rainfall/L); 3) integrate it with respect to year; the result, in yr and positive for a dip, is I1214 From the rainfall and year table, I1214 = 2.8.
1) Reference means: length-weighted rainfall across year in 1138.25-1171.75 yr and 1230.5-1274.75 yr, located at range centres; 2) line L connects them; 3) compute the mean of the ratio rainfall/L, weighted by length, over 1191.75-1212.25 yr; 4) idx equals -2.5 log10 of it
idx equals 0.07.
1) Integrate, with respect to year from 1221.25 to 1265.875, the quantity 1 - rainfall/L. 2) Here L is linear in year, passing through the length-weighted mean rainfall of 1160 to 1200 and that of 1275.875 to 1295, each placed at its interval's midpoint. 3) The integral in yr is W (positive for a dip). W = 1.82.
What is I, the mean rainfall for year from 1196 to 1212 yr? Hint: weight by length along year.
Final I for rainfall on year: 1.11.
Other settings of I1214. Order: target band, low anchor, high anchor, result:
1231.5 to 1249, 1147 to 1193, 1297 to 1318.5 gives -2.74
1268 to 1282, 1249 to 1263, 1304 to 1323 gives -3.83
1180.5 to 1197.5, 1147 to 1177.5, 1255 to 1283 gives 0.58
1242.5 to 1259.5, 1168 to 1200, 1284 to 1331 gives -3.45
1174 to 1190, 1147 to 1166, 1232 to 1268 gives -0.21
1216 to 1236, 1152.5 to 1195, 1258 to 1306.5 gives 1.76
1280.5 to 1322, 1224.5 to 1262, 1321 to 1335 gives -4.36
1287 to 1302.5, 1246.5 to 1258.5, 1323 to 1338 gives -2.30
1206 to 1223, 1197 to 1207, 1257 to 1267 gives 1.27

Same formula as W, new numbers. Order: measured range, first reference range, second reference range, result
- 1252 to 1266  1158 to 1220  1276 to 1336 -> -4.0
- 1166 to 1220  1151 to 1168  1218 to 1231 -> -0.9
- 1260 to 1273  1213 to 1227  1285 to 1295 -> -2.4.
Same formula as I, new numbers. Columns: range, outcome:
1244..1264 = 1.26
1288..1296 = 1.21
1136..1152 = 1.14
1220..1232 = 1.12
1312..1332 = 0.63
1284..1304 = 1.17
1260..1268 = 1.45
